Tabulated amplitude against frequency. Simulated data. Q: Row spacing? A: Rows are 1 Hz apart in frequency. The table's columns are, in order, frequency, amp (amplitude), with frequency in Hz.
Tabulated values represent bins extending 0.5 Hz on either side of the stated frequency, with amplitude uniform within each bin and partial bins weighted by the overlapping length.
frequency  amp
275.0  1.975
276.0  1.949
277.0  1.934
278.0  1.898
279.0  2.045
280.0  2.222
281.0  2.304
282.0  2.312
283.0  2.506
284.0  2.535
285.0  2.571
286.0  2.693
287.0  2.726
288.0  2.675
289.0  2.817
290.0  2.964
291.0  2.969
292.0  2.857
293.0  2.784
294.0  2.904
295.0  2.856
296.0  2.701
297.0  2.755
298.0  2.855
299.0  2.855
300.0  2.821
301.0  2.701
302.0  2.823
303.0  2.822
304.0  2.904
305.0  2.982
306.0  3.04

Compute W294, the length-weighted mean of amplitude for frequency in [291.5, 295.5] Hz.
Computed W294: 2.85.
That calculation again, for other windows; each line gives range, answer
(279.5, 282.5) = 2.28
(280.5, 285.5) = 2.45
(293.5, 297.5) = 2.8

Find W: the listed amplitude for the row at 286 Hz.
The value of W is 2.693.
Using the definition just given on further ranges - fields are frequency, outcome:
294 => 2.904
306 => 3.04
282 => 2.312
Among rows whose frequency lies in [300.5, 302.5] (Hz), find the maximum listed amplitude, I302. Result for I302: 2.823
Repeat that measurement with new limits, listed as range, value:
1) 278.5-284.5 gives 2.535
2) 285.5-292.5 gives 2.969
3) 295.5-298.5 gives 2.855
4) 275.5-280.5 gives 2.222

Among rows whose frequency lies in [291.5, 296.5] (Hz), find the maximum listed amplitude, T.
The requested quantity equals 2.904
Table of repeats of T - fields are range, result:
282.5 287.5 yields 2.726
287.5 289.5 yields 2.817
